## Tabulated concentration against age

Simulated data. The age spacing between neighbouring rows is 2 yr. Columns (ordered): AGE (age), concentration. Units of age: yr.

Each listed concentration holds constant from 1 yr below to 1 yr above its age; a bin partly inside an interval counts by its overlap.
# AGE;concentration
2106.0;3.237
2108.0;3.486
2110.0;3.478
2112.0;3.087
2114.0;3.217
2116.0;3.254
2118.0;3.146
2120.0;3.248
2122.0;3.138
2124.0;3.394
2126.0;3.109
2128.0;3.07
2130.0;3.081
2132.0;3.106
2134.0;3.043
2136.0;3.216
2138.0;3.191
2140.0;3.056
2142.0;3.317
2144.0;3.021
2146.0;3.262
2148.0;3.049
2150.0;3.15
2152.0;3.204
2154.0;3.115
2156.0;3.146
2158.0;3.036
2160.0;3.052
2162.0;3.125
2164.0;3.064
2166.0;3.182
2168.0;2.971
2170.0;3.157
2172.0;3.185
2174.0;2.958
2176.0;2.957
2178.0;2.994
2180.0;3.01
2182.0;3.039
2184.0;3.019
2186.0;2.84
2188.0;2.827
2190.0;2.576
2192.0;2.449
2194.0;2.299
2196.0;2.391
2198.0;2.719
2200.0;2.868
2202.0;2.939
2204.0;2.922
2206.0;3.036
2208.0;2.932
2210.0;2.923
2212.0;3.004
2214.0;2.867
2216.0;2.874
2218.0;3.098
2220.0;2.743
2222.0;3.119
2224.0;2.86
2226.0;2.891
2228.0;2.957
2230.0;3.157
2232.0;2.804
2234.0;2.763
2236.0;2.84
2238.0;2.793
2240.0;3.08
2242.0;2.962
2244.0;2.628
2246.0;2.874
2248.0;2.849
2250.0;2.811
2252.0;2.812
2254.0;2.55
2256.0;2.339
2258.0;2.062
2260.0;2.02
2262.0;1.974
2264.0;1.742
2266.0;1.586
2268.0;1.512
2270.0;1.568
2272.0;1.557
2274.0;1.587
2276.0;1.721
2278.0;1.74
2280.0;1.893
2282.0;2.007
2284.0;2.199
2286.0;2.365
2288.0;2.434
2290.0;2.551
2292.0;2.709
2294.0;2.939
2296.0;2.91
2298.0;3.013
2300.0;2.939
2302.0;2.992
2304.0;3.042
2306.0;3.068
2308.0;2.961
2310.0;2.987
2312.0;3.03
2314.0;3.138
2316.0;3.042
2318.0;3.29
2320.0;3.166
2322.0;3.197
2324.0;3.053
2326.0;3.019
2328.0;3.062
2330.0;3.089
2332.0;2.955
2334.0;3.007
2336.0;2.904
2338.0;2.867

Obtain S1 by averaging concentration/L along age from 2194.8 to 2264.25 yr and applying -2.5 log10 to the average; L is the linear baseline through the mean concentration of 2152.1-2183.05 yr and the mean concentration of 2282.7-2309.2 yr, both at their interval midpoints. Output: 0.06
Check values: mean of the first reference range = 3.07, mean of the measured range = 2.76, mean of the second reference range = 2.77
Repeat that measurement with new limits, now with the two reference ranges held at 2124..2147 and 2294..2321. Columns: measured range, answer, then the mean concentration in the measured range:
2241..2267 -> 0.27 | 2.4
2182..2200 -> 0.16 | 2.67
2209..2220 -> 0.06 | 2.93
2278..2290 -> 0.37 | 2.17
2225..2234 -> 0.06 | 2.93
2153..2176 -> 0.02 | 3.08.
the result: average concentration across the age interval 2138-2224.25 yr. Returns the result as 2.97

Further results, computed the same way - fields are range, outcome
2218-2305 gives 2.49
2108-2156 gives 3.18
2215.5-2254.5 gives 2.88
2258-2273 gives 1.73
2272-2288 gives 1.94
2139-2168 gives 3.12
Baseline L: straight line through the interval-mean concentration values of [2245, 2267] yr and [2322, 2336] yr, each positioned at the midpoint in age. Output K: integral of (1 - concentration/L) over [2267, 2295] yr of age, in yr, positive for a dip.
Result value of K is 5.7 yr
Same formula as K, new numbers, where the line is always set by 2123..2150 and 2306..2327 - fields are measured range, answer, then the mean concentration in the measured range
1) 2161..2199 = 3.0 yr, 2.88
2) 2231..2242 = 0.9 yr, 2.87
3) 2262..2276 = 6.7 yr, 1.63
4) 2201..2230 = 1.6 yr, 2.95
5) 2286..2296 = 1.4 yr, 2.65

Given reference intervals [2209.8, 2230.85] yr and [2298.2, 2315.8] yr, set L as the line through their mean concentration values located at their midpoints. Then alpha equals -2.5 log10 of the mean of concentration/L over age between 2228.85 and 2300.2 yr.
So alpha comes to 0.24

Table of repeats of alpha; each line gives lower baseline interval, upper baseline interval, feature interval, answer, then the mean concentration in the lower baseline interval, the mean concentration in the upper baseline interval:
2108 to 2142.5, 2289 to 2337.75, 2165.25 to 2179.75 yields 0.03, 3.19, 3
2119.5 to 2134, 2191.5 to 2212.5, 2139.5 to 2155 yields -0.04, 3.15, 2.77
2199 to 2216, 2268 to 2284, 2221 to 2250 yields -0.19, 2.93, 1.74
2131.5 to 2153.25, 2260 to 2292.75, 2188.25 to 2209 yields -0.03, 3.15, 1.94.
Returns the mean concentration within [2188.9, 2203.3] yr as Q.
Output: 2.61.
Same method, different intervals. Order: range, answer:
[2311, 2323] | 3.14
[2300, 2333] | 3.06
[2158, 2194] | 2.95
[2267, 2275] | 1.56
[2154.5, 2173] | 3.1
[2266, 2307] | 2.32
